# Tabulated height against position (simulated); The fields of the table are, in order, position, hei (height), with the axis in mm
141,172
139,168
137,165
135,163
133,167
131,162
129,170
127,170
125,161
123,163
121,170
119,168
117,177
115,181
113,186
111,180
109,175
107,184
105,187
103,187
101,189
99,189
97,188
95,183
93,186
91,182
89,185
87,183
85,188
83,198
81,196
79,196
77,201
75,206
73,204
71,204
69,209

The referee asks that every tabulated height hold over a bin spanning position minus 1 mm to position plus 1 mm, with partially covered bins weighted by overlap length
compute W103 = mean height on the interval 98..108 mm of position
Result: 187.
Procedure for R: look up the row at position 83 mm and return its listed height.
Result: 198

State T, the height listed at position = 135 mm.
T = 163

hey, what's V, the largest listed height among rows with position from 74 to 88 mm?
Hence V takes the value 206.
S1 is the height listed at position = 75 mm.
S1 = 206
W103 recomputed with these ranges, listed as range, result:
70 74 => 204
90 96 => 184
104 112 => 182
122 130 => 166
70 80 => 202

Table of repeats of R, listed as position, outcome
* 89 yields 185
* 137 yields 165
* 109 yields 175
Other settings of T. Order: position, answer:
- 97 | 188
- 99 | 189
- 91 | 182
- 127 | 170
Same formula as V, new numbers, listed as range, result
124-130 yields 170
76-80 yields 201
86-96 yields 186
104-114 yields 187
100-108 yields 189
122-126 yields 163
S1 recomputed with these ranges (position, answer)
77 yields 201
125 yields 161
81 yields 196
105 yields 187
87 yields 183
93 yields 186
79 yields 196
